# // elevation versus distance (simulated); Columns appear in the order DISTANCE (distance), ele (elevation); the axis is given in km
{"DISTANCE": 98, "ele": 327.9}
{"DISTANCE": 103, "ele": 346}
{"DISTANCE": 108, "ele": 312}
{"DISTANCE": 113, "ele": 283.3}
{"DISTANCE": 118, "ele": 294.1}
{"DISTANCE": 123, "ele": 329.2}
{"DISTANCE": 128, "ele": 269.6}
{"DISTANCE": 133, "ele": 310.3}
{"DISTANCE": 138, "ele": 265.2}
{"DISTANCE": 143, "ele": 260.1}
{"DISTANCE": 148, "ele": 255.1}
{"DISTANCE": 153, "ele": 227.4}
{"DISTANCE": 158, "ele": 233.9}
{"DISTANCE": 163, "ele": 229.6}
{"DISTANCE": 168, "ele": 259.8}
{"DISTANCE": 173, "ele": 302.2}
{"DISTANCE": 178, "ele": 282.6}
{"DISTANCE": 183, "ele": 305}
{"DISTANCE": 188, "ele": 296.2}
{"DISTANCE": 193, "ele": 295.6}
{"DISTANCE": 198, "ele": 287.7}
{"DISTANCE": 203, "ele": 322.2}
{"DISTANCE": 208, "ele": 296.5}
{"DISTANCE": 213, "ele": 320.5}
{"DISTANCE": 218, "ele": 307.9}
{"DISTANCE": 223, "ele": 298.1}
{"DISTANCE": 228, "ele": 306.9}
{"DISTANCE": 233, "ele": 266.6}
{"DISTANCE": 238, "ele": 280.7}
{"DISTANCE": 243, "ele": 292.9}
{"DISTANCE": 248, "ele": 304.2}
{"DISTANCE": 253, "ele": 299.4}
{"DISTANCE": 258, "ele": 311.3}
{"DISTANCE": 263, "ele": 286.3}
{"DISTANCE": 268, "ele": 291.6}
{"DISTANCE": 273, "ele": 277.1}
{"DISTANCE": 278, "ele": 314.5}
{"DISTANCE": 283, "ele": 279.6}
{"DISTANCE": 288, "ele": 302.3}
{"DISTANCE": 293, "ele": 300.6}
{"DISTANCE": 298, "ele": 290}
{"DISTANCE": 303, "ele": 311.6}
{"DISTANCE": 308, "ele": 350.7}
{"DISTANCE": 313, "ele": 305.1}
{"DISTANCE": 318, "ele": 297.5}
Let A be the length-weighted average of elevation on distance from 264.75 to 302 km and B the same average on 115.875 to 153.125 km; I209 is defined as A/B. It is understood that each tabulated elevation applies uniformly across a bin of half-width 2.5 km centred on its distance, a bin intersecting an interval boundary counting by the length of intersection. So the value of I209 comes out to 1.05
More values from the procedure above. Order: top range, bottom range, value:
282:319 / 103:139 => 1.02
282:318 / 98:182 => 1.09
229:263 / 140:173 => 1.18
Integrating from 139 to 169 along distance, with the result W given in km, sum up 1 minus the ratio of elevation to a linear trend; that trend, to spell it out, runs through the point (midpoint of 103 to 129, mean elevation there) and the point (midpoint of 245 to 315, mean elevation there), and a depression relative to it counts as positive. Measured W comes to 5.8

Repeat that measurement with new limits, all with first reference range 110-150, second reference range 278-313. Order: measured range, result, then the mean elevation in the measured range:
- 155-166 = 2.11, 233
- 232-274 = 1.31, 291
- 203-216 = -0.72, 311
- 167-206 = -0.47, 295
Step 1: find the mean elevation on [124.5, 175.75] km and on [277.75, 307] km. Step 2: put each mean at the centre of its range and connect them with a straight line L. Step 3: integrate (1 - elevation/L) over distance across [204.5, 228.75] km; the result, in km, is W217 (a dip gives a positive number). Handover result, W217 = -2.23 km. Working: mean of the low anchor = 263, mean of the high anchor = 301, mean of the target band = 307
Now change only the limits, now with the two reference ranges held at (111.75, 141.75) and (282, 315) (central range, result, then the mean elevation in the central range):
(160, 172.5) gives 1.75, 253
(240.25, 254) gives 0.17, 298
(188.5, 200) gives 0.18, 293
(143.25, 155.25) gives 1.96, 245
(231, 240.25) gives 0.84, 274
